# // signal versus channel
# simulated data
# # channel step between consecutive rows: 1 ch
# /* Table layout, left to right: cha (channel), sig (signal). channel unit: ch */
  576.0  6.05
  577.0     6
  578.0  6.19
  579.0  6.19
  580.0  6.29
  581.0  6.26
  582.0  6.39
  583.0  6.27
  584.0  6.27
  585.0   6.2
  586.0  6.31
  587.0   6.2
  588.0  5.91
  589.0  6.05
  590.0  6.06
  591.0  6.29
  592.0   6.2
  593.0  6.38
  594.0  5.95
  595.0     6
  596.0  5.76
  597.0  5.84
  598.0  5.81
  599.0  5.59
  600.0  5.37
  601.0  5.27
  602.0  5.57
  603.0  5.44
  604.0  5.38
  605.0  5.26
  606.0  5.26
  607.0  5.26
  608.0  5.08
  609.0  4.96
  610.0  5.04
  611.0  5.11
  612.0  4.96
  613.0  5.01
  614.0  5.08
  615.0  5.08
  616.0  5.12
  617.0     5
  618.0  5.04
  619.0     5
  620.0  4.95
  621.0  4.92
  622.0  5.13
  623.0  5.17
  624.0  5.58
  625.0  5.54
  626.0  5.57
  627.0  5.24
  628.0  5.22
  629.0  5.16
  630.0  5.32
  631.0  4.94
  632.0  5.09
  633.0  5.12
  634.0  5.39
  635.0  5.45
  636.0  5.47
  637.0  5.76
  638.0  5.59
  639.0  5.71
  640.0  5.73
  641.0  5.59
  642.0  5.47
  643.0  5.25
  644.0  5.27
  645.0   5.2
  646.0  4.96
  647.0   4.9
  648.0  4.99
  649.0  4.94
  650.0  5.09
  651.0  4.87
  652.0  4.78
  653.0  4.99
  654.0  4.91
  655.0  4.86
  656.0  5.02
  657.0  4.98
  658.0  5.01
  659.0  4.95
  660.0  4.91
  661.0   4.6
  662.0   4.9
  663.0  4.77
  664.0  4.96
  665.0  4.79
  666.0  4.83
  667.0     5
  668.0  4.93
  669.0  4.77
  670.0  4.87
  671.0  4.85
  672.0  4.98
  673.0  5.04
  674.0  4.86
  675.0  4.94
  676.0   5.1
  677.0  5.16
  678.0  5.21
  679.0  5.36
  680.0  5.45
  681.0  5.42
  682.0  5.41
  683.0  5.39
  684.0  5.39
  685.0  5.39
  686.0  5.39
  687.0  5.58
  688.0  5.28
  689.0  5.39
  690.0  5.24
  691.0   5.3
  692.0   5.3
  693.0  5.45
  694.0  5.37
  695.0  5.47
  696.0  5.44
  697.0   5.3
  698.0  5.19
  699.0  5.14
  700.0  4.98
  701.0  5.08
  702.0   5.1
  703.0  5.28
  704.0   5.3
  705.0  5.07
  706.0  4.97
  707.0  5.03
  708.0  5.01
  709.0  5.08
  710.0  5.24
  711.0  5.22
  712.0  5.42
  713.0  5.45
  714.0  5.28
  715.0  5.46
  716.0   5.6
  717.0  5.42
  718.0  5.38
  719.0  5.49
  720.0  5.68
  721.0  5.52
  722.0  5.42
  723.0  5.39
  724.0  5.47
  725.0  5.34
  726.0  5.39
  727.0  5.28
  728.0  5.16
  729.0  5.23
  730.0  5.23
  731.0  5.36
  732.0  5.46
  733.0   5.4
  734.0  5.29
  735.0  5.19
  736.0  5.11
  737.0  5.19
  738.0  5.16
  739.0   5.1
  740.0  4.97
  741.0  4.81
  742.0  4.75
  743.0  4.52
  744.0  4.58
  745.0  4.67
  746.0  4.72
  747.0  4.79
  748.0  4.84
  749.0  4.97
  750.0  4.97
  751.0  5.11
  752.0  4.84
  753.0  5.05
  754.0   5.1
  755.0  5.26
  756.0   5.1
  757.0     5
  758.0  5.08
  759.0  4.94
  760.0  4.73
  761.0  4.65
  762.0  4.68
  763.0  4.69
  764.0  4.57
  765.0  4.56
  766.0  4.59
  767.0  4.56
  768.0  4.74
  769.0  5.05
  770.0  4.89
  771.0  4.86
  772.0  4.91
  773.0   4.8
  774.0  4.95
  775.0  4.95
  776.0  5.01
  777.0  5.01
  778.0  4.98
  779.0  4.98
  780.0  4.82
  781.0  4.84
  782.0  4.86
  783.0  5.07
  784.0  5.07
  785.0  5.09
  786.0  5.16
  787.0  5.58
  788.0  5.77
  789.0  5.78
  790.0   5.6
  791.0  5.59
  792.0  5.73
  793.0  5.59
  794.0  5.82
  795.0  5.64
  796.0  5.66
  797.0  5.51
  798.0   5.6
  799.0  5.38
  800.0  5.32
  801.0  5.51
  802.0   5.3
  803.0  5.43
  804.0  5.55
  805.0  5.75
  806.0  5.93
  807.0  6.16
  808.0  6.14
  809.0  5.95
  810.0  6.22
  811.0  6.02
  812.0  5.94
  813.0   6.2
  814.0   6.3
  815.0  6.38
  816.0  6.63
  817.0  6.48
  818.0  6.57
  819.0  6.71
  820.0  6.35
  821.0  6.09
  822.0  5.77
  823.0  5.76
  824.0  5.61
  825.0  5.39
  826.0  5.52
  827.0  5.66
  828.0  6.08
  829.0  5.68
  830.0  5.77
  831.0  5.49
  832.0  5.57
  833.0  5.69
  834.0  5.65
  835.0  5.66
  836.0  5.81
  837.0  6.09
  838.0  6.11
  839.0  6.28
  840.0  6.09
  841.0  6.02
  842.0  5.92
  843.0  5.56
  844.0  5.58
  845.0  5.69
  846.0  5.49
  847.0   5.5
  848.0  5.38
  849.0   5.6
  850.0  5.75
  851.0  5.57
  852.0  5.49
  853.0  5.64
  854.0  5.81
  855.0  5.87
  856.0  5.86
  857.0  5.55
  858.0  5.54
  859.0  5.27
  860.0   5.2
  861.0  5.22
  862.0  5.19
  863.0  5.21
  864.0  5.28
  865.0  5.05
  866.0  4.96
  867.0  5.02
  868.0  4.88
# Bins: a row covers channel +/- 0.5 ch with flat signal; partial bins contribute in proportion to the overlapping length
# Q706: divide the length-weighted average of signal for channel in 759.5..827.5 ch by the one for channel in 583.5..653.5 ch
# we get 1.01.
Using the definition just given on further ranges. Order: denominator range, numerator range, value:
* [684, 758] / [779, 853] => 1.10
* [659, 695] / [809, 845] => 1.16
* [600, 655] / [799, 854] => 1.12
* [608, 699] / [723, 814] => 1.01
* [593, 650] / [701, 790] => 0.96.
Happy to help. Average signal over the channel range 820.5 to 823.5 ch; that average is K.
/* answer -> 5.87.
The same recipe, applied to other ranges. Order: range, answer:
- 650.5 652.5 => 4.83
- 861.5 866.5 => 5.14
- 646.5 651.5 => 4.96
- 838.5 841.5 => 6.13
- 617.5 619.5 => 5.02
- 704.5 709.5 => 5.03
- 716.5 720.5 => 5.49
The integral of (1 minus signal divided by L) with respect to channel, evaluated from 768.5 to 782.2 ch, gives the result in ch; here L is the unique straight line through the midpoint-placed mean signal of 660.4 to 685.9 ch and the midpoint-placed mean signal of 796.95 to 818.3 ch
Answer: 1.90 ch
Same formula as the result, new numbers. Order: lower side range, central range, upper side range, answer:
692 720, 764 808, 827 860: 2.2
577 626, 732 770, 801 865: 5.4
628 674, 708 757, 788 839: 2.6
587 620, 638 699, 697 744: 2.2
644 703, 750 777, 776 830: 3.1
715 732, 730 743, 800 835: 0.8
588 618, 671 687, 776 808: 0.7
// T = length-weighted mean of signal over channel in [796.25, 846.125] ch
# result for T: 5.87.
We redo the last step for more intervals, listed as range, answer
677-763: 5.19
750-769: 4.86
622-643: 5.4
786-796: 5.65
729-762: 5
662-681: 5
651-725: 5.18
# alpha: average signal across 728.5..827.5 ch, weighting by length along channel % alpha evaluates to 5.32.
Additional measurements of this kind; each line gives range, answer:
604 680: 5.11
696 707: 5.15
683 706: 5.29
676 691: 5.35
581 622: 5.57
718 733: 5.39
